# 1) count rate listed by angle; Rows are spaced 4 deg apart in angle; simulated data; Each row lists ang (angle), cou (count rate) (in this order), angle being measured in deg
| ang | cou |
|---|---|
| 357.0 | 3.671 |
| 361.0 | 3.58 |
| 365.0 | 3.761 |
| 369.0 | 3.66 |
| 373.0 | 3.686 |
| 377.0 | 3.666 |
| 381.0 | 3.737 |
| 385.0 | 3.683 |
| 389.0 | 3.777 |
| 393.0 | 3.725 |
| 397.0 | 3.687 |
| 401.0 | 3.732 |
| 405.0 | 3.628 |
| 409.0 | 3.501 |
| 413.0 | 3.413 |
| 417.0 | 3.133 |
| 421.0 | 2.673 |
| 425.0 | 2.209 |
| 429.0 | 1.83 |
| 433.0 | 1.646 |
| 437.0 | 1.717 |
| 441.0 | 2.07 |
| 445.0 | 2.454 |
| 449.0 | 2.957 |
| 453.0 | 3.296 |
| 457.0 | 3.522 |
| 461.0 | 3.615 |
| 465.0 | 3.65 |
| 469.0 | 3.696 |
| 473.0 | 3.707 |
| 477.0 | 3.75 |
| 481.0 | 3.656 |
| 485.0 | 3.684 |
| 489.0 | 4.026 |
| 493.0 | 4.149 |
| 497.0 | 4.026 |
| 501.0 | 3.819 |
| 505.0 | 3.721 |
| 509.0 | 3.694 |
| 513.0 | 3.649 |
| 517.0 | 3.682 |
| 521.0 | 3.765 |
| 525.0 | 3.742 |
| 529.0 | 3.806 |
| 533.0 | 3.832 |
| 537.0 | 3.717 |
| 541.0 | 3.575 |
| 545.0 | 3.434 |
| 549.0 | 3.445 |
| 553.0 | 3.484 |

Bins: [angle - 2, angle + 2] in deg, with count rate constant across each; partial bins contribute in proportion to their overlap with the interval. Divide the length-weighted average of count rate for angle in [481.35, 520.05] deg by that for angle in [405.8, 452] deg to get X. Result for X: 1.5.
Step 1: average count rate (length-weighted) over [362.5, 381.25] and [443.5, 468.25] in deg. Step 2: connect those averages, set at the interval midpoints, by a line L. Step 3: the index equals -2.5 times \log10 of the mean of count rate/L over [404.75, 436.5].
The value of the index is 0.29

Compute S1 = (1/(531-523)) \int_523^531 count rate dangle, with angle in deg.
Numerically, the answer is 3.77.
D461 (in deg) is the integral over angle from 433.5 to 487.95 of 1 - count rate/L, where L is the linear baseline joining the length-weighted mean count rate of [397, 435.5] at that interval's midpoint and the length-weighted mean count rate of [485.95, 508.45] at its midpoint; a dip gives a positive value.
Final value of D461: 4.7 deg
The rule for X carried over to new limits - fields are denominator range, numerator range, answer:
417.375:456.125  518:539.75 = 1.58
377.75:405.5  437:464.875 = 0.79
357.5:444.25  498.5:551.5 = 1.16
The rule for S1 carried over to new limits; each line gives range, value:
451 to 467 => 3.52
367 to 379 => 3.67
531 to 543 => 3.71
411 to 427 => 2.86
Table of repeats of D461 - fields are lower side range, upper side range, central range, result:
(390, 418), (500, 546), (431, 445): 6.6 deg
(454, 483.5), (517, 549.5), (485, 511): -1.6 deg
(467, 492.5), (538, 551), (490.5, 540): -2.3 deg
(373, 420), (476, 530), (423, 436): 6.3 deg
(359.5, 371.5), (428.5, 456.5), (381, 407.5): -4.3 deg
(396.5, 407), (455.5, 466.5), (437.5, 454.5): 4.8 deg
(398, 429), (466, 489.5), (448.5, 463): 0.5 deg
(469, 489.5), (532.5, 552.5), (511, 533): -0.7 deg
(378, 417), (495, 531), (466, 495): -0.6 deg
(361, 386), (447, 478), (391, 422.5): 1.5 deg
